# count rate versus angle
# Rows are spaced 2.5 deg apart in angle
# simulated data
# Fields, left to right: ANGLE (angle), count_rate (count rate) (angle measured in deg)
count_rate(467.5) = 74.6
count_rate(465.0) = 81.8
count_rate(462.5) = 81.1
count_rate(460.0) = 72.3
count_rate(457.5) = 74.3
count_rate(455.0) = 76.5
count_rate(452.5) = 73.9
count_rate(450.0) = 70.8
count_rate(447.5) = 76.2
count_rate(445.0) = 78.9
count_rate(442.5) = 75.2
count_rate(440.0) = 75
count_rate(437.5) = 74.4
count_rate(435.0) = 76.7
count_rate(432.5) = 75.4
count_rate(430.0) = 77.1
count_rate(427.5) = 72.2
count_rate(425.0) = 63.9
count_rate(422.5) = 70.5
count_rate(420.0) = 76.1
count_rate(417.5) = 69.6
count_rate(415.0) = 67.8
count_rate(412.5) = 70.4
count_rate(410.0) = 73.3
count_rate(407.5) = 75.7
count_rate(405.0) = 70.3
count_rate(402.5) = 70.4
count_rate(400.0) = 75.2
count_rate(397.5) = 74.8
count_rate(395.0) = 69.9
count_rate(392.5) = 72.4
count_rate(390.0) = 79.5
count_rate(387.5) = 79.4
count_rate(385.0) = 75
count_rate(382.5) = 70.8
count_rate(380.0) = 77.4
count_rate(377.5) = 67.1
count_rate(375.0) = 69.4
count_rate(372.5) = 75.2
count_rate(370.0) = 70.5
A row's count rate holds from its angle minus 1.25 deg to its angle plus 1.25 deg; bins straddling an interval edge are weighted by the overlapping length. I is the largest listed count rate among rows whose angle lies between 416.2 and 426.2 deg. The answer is 76.1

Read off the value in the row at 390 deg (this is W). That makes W 79.5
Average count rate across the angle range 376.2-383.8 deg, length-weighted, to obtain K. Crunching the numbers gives 71.8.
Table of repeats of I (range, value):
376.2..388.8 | 79.4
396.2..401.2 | 75.2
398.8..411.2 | 75.7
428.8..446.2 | 78.9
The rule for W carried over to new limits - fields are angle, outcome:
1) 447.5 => 76.2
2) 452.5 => 73.9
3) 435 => 76.7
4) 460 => 72.3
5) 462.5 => 81.1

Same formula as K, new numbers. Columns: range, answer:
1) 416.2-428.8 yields 70.5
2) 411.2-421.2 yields 71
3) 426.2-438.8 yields 75.1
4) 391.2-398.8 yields 72.4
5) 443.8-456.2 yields 75.2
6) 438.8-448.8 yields 76.3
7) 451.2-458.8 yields 74.9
